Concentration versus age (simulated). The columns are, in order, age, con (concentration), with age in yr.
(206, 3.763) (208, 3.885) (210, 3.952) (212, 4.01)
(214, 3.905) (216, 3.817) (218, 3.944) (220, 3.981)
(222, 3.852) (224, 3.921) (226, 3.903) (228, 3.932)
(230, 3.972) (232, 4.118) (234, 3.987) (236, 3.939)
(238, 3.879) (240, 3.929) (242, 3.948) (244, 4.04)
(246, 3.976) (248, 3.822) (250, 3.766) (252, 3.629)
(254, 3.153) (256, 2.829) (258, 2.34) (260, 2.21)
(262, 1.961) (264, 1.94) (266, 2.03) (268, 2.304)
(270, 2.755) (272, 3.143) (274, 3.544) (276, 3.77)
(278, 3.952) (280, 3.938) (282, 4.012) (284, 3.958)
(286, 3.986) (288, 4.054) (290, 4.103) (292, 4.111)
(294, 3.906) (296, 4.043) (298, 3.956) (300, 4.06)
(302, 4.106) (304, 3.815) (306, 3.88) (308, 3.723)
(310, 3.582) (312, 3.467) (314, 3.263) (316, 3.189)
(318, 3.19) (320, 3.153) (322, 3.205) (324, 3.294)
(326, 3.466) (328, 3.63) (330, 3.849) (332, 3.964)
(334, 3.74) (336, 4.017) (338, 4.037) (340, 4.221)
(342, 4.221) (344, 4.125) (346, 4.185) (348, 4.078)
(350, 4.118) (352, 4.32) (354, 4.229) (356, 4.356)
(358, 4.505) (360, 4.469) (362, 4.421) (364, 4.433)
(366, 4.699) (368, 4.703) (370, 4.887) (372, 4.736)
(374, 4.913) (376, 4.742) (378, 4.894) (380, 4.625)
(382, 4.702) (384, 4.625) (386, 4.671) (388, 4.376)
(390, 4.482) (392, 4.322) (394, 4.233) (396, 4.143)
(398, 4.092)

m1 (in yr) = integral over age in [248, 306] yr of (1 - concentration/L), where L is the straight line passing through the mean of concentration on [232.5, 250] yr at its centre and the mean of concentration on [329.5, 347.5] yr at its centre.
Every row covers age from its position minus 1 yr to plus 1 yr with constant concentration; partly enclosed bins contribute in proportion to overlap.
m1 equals 8.1 yr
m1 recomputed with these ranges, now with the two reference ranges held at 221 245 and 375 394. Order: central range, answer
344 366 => 0.7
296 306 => 0.6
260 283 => 6.3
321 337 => 2.6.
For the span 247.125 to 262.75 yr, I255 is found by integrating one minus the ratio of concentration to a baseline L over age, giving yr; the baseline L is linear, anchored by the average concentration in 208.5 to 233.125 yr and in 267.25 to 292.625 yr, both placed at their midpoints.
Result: 3.4 yr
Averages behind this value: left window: 3.94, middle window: 2.97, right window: 3.67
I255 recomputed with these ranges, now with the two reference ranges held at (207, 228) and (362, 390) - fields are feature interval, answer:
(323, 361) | 4.0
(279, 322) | 5.4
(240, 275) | 9.0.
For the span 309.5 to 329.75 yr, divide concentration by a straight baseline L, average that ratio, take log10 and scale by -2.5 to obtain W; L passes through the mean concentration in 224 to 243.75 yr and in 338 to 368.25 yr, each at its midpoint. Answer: 0.25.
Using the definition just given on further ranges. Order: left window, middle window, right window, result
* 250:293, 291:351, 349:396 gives 0.02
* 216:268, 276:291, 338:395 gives -0.05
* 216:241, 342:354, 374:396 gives 0.06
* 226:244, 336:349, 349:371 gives 0.07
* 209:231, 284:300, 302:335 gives -0.11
